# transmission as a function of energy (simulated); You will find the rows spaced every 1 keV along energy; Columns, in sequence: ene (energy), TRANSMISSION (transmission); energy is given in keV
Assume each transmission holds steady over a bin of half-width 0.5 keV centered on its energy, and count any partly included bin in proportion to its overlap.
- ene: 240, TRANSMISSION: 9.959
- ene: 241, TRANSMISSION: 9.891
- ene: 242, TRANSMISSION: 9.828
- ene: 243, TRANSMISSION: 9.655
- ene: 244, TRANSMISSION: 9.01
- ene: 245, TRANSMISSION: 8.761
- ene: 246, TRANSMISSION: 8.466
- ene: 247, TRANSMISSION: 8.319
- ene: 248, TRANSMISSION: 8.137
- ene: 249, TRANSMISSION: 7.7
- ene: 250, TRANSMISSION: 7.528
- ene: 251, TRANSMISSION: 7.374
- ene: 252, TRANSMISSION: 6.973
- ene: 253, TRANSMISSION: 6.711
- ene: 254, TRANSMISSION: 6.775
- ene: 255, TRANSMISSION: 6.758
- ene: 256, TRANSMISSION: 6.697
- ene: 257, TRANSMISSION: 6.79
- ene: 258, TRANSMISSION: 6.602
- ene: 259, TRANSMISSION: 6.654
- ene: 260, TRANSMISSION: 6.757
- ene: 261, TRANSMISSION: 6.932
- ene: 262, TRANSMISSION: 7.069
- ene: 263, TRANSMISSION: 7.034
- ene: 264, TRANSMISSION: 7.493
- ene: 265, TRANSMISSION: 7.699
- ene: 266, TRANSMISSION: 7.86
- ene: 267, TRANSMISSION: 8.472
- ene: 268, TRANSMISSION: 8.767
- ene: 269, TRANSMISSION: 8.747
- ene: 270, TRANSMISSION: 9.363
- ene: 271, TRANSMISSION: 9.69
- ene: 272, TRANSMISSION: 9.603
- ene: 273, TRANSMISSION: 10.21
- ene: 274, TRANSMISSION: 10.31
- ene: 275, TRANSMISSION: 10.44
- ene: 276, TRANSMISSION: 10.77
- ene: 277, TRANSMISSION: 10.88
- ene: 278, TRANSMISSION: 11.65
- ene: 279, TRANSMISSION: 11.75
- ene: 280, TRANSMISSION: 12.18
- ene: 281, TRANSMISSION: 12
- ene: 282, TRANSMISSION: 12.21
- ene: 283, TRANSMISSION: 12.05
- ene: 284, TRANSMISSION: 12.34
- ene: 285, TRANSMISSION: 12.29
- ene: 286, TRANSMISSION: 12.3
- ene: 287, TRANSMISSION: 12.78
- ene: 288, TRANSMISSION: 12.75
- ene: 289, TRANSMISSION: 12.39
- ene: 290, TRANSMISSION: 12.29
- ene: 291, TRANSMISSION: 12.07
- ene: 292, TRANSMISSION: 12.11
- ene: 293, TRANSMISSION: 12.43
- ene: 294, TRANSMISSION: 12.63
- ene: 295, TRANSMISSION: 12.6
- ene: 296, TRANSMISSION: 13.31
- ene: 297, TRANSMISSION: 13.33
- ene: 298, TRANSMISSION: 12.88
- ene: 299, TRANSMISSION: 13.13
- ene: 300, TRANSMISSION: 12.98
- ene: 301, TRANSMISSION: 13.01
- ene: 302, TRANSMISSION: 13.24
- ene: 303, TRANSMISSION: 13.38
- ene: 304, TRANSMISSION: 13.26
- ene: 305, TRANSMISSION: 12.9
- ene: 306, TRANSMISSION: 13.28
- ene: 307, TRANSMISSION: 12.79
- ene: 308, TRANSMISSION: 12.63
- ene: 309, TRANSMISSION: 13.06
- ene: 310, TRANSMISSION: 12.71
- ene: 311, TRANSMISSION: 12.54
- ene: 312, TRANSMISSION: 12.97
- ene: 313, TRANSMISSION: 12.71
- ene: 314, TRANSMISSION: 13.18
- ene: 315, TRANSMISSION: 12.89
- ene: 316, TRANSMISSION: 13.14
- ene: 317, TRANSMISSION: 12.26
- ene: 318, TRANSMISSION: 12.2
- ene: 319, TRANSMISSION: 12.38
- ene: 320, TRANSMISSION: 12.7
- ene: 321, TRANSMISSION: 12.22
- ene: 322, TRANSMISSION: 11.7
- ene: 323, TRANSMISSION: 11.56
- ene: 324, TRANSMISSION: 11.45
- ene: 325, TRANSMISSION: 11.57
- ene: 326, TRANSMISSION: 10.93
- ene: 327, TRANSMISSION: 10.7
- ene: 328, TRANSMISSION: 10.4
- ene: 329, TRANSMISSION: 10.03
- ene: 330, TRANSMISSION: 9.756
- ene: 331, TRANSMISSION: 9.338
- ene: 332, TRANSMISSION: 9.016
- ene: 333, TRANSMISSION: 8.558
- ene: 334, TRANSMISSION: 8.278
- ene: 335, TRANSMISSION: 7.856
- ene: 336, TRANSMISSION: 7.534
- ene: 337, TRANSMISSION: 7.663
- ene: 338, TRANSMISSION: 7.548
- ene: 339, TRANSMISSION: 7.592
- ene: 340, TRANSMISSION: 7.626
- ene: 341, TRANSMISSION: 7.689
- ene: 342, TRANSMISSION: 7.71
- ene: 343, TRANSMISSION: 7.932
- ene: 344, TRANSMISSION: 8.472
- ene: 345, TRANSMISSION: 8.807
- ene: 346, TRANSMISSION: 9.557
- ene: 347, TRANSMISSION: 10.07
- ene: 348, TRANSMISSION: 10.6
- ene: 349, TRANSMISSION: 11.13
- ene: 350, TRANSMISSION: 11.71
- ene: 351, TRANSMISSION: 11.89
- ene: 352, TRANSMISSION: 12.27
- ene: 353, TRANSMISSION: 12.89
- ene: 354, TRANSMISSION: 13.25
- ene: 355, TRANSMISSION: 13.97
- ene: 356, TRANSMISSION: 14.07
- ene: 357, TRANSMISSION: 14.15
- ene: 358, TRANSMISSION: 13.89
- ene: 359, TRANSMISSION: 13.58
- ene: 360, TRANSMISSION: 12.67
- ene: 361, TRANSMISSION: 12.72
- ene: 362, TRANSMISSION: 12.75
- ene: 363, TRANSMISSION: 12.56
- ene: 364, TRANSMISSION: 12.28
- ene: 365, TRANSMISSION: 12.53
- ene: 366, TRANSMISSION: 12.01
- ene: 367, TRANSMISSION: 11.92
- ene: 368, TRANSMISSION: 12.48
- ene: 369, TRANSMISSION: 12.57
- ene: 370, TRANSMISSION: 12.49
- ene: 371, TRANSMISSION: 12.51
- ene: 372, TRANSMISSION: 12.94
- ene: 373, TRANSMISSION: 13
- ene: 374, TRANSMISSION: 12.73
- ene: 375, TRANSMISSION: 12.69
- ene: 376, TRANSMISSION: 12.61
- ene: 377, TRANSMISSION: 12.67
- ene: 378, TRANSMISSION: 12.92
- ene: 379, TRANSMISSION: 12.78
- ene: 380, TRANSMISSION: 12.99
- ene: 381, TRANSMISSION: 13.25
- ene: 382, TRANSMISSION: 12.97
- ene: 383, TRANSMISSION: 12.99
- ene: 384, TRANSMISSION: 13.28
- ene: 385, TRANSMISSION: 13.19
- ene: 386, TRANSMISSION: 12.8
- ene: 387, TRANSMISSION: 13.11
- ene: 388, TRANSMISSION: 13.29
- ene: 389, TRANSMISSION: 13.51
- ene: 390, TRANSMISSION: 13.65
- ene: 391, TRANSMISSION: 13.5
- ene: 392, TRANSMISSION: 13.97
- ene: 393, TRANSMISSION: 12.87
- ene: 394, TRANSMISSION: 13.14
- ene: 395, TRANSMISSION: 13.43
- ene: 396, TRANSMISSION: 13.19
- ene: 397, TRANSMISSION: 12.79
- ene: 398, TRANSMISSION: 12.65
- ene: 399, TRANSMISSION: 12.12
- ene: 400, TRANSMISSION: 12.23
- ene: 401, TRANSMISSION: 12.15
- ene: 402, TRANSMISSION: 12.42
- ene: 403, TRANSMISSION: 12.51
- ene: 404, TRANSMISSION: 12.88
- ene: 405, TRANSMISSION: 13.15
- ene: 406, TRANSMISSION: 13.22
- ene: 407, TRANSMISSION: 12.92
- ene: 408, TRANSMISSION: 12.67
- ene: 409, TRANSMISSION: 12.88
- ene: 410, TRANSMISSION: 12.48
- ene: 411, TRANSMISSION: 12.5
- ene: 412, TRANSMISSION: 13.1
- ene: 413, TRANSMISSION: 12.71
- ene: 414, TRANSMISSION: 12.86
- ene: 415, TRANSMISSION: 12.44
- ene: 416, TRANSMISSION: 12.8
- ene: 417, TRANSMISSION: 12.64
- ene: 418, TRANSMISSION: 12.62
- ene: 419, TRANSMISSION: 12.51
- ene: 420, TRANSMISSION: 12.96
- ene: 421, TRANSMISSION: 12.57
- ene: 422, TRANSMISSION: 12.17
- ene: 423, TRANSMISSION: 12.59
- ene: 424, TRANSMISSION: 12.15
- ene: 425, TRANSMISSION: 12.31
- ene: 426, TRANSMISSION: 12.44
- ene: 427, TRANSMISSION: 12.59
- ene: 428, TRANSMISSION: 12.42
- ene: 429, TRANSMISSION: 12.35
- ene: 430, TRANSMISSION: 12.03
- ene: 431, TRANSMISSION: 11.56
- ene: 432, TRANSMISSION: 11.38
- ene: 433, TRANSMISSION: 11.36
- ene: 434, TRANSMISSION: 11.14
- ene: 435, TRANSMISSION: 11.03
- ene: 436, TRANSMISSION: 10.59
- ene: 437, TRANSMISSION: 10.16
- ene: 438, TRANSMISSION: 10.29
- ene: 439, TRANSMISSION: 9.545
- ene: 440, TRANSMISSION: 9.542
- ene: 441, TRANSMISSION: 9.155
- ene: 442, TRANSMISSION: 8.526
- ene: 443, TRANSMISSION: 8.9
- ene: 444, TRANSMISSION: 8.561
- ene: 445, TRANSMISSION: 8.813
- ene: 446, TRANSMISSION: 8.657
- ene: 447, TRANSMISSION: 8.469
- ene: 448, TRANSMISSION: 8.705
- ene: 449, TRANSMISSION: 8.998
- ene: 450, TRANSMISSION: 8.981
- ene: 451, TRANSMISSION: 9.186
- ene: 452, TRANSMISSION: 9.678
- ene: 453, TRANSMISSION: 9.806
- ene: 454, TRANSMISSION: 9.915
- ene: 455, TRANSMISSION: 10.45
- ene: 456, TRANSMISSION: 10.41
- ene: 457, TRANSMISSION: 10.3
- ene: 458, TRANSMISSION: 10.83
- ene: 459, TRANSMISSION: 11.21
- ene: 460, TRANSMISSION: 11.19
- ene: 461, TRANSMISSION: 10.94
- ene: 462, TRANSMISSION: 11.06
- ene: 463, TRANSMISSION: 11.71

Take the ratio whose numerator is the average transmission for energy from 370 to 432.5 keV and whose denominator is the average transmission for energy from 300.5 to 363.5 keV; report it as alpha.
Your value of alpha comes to 1.1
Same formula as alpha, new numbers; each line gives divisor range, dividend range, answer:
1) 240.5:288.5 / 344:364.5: 1.32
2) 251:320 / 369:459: 1.09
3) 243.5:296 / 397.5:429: 1.31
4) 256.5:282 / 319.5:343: 1.05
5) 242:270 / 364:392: 1.67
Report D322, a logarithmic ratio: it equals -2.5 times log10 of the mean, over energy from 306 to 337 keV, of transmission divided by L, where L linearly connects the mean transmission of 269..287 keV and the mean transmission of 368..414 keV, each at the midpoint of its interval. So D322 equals 0.050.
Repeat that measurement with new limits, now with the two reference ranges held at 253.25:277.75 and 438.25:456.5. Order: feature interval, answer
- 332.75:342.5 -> 0.116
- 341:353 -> -0.152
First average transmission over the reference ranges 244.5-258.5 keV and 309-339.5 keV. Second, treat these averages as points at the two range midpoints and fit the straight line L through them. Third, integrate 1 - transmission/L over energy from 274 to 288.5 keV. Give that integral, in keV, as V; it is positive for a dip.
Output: -5.0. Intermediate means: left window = 7.4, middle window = 11.8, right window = 10.8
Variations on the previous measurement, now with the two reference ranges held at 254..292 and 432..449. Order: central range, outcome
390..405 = -5.0 keV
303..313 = -3.2 keV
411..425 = -4.3 keV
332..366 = -3.3 keV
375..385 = -3.4 keV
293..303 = -3.3 keV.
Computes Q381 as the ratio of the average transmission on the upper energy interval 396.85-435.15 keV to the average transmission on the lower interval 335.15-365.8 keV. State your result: 1.14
